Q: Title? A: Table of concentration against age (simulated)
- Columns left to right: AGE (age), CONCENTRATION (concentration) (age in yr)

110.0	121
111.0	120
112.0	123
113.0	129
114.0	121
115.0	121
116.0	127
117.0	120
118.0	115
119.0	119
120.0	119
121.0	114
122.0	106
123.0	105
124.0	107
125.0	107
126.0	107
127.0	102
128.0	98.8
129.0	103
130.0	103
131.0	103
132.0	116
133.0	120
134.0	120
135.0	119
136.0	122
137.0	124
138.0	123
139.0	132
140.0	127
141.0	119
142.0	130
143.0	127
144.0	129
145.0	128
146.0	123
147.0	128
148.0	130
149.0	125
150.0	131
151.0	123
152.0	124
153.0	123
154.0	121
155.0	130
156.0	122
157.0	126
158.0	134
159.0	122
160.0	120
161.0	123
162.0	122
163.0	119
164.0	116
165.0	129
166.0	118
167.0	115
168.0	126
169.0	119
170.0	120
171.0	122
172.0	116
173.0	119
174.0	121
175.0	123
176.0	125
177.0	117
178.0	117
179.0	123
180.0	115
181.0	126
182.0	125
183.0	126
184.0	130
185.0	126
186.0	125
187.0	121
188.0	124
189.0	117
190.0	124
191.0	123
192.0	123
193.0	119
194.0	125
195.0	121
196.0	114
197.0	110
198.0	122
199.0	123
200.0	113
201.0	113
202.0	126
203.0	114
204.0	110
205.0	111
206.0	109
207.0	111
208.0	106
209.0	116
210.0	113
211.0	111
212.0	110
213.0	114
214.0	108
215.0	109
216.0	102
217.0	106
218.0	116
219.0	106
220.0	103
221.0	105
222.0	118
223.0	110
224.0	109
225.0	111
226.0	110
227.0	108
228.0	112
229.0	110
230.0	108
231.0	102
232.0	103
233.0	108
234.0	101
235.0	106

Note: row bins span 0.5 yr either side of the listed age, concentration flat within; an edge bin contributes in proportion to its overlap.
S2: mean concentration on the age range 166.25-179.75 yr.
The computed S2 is 120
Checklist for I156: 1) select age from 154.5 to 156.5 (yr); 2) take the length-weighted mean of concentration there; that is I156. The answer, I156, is 126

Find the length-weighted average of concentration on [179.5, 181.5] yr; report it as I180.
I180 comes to 120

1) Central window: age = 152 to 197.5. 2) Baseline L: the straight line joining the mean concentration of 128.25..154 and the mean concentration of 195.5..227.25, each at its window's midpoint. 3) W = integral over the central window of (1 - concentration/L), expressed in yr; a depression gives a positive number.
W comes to -1.9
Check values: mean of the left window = 122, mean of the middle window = 122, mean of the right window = 111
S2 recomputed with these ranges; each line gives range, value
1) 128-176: 122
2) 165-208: 120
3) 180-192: 124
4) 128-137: 113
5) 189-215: 115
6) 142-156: 126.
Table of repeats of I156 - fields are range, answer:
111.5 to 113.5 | 126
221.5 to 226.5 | 112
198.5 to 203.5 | 118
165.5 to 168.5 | 120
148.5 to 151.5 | 126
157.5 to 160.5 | 125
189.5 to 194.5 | 123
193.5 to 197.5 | 118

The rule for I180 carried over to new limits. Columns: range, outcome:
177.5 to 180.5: 118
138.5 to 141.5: 126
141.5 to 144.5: 129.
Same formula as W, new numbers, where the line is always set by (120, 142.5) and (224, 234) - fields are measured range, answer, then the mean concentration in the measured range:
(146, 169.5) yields -2.4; 124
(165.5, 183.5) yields -1.5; 121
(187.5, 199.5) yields -1.1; 120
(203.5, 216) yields -0.2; 110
